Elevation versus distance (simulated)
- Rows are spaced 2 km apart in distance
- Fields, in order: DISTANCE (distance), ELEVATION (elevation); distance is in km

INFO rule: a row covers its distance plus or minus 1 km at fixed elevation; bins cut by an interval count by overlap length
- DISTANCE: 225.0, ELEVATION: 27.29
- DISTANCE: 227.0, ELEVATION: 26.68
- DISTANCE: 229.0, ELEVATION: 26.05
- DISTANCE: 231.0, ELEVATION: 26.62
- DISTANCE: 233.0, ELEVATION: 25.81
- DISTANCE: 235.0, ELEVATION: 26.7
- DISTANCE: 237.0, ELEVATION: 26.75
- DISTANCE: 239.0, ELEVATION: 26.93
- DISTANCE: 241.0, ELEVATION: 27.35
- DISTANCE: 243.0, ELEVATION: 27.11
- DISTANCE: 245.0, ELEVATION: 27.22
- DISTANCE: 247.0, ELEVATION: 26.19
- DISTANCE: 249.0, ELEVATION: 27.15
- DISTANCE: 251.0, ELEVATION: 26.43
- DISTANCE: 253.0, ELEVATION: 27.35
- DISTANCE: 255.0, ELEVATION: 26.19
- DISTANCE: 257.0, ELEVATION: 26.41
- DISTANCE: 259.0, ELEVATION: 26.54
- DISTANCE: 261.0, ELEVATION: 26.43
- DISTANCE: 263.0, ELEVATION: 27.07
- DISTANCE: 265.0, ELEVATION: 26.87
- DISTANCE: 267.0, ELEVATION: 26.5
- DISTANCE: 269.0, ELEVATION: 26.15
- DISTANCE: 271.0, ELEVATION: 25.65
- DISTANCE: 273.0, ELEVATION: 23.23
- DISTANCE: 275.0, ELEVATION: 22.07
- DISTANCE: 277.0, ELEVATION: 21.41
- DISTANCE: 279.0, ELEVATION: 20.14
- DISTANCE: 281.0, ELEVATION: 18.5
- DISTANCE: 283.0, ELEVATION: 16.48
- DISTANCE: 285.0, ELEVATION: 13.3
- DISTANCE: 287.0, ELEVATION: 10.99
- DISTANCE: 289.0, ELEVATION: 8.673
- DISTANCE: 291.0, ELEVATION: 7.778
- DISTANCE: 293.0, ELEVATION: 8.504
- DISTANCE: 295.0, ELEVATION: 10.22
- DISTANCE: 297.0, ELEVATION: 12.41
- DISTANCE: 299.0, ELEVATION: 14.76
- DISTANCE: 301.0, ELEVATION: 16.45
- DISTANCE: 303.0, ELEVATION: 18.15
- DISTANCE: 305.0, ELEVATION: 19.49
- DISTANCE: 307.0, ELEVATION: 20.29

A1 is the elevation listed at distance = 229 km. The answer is 26.05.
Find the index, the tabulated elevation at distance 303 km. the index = 18.15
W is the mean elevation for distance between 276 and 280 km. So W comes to 20.8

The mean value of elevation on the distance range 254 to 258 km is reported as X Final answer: 26.3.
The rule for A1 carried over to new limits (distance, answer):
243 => 27.11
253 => 27.35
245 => 27.22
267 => 26.5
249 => 27.15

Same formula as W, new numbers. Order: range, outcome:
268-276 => 24.3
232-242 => 26.7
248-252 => 26.8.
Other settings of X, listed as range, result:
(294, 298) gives 11.3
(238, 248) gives 27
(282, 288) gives 13.6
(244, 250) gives 26.9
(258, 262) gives 26.5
